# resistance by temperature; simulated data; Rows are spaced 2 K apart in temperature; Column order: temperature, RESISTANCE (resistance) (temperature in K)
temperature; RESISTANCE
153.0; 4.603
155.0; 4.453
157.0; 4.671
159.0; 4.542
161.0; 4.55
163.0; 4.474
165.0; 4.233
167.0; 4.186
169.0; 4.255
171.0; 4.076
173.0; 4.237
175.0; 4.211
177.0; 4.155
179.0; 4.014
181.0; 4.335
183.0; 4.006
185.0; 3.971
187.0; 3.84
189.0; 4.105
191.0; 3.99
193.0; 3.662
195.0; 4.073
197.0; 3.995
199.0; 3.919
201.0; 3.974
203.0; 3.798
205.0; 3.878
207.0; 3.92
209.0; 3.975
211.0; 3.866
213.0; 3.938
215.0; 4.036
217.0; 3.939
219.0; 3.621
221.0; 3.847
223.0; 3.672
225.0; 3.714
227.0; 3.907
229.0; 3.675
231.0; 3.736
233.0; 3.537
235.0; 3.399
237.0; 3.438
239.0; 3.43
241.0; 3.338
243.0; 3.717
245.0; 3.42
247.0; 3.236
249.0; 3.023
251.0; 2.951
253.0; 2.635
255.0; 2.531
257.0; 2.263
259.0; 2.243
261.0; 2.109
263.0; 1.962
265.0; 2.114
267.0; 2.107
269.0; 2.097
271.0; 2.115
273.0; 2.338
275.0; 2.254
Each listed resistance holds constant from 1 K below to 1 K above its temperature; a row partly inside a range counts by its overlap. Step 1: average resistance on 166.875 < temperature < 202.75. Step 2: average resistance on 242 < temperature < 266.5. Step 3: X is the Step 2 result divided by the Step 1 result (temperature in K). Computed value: 0.7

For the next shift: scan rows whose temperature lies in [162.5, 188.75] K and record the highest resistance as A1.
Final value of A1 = 4.474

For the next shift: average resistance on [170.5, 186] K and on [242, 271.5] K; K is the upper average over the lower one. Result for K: 0.6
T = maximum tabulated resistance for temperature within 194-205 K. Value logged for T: 4.073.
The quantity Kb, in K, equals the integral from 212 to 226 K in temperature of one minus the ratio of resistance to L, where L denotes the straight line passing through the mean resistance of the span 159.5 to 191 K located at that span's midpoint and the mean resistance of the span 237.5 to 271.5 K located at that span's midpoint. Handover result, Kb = -2.0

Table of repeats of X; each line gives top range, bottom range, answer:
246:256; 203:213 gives 0.74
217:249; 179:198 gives 0.89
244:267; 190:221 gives 0.66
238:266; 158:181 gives 0.65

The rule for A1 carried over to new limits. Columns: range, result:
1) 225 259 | 3.907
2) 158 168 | 4.55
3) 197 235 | 4.036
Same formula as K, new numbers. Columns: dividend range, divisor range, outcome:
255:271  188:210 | 0.55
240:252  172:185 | 0.79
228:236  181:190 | 0.89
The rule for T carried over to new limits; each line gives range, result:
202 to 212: 3.975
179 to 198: 4.335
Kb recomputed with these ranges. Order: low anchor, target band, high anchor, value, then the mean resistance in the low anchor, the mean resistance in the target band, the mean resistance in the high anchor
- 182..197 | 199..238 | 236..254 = -2.2 K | 3.95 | 3.79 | 3.24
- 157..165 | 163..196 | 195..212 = 1.2 K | 4.5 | 4.1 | 3.92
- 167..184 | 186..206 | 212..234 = 0.4 K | 4.16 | 3.92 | 3.78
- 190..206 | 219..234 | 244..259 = -1.7 K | 3.91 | 3.72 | 2.82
